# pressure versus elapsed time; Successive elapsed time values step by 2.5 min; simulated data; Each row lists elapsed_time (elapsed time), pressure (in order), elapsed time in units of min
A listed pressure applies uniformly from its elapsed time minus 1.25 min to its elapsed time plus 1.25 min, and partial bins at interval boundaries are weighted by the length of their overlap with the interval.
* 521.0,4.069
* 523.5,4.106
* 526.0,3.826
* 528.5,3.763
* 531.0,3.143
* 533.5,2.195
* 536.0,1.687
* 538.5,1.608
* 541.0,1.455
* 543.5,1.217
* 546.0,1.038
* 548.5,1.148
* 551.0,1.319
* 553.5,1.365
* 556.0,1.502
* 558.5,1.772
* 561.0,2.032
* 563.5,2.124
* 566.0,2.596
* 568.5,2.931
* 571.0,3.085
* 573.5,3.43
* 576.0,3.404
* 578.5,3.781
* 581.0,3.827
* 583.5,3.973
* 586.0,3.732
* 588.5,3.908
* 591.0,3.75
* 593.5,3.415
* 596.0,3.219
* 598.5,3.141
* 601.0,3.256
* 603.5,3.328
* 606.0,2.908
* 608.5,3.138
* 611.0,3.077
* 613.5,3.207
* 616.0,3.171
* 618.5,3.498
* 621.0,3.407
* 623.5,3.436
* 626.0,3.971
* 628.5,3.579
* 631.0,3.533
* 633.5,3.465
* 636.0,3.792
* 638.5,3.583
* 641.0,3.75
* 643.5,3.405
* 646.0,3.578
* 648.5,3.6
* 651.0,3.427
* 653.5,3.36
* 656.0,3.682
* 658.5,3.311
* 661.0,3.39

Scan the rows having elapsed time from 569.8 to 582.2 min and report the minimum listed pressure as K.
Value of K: 3.085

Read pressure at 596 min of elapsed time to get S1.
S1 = 3.219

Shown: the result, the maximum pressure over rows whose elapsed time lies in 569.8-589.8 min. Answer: 3.973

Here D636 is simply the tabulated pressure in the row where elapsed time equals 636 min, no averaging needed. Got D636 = 3.792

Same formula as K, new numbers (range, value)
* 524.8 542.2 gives 1.455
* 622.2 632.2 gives 3.436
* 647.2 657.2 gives 3.36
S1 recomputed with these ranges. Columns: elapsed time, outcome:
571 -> 3.085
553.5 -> 1.365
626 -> 3.971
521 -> 4.069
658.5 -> 3.311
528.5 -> 3.763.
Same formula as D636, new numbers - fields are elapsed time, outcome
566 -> 2.596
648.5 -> 3.6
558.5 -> 1.772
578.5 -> 3.781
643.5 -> 3.405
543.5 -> 1.217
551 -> 1.319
